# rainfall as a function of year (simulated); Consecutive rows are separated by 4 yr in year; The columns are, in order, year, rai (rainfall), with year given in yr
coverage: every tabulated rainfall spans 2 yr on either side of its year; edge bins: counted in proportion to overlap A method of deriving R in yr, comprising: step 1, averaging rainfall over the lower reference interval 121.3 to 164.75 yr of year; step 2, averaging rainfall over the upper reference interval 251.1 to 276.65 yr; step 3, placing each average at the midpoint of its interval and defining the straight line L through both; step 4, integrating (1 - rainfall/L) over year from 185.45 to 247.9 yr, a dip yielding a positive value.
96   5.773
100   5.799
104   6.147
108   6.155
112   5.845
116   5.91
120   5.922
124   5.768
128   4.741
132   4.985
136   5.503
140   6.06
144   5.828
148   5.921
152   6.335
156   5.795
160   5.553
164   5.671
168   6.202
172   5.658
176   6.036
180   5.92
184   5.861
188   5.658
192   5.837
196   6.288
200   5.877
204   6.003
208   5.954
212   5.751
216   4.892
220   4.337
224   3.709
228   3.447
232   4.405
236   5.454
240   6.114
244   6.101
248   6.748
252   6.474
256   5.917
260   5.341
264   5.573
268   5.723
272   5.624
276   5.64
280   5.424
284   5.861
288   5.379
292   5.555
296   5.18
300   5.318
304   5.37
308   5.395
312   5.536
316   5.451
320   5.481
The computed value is 3.6 yr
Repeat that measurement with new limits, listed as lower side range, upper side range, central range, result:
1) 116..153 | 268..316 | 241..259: -2.3 yr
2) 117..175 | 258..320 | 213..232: 4.7 yr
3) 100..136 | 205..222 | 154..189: -2.4 yr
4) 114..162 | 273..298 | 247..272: -1.6 yr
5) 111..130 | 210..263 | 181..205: -2.2 yr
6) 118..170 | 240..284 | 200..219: 0.6 yr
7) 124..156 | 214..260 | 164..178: -1.0 yr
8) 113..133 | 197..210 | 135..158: -1.1 yr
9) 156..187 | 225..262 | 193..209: -0.9 yr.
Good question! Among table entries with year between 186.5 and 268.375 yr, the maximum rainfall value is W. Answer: 6.748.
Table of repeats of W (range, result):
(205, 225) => 5.954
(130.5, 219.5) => 6.335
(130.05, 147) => 6.06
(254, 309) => 5.917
